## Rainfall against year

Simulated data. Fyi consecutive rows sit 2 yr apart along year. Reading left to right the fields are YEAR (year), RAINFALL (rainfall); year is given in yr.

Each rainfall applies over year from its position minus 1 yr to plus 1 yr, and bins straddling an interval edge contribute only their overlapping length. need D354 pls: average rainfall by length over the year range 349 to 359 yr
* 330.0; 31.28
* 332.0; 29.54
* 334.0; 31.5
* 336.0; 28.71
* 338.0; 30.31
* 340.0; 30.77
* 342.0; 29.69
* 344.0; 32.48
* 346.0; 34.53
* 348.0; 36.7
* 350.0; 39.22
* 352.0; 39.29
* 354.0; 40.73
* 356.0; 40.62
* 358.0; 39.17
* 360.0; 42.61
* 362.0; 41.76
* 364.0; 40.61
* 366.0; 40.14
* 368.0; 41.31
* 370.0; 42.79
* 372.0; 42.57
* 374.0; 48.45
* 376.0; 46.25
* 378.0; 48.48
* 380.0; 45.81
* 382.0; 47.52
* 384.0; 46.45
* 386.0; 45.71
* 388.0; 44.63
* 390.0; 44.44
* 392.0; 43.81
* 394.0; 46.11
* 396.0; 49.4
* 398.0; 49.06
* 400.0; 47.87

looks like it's 39.8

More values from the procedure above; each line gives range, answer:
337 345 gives 30.8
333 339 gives 30.2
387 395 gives 44.7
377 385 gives 47.1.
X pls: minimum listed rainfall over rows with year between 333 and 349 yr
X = 28.71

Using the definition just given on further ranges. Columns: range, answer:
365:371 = 40.14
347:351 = 36.7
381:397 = 43.81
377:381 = 45.81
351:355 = 39.29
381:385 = 46.45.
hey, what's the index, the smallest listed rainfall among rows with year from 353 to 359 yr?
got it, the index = 39.17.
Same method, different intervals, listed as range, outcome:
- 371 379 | 42.57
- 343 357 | 32.48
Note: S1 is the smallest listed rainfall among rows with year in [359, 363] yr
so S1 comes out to 41.76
